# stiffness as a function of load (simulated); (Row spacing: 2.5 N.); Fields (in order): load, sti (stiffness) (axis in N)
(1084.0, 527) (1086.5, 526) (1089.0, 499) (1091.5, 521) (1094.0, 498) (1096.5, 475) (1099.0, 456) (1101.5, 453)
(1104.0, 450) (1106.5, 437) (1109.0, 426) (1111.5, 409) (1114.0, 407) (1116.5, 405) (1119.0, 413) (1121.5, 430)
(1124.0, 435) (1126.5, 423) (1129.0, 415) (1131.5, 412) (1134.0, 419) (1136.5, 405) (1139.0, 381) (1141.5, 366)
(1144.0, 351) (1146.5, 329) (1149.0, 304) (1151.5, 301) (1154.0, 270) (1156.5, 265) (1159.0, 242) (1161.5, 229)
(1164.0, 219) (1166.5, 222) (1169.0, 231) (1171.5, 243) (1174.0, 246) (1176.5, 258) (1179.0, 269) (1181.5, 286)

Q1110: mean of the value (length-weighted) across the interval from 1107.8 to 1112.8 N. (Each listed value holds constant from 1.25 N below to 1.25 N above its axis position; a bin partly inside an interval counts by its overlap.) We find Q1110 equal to 417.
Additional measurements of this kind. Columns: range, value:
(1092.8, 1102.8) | 470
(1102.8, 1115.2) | 426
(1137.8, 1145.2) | 366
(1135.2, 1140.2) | 393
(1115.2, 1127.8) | 421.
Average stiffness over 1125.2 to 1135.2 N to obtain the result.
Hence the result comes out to 417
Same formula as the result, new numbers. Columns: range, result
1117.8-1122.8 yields 422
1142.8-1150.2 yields 328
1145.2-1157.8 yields 294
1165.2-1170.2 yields 226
